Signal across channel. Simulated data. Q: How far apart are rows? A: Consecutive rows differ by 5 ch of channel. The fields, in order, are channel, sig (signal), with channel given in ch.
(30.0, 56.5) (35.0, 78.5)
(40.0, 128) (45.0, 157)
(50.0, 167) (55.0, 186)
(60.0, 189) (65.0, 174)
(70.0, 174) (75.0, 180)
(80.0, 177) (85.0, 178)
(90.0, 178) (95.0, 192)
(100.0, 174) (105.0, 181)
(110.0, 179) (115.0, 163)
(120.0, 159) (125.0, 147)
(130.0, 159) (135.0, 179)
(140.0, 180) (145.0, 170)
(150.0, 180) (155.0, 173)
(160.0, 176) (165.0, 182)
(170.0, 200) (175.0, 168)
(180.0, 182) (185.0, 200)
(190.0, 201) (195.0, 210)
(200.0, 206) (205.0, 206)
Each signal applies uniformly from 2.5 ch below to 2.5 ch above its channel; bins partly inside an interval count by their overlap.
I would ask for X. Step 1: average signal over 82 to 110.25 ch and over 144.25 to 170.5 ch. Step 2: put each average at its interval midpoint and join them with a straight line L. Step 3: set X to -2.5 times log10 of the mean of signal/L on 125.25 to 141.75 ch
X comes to 0.07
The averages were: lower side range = 180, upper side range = 179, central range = 169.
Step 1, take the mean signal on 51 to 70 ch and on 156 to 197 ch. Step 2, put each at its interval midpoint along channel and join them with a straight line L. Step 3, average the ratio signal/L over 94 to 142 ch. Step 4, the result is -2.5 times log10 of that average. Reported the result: 0.09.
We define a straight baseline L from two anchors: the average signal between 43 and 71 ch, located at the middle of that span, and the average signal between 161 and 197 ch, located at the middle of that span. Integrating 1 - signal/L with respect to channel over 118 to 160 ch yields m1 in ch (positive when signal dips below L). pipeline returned 3.80 ch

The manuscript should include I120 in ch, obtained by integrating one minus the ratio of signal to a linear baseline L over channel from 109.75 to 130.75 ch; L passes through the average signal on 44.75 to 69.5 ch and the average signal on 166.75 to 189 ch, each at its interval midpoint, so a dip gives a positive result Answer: 2.61 ch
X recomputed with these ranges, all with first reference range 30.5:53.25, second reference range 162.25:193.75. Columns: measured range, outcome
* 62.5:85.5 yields -0.23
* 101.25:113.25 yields -0.14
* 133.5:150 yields -0.02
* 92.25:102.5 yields -0.19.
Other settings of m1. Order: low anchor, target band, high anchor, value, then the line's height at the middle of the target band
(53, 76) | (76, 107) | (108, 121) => -1.2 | 173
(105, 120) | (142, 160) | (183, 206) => 1.1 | 187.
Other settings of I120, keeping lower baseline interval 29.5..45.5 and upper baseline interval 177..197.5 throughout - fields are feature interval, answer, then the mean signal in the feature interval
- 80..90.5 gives -3.4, 178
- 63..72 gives -3.7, 174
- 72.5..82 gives -3.6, 179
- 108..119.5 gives -1.3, 169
